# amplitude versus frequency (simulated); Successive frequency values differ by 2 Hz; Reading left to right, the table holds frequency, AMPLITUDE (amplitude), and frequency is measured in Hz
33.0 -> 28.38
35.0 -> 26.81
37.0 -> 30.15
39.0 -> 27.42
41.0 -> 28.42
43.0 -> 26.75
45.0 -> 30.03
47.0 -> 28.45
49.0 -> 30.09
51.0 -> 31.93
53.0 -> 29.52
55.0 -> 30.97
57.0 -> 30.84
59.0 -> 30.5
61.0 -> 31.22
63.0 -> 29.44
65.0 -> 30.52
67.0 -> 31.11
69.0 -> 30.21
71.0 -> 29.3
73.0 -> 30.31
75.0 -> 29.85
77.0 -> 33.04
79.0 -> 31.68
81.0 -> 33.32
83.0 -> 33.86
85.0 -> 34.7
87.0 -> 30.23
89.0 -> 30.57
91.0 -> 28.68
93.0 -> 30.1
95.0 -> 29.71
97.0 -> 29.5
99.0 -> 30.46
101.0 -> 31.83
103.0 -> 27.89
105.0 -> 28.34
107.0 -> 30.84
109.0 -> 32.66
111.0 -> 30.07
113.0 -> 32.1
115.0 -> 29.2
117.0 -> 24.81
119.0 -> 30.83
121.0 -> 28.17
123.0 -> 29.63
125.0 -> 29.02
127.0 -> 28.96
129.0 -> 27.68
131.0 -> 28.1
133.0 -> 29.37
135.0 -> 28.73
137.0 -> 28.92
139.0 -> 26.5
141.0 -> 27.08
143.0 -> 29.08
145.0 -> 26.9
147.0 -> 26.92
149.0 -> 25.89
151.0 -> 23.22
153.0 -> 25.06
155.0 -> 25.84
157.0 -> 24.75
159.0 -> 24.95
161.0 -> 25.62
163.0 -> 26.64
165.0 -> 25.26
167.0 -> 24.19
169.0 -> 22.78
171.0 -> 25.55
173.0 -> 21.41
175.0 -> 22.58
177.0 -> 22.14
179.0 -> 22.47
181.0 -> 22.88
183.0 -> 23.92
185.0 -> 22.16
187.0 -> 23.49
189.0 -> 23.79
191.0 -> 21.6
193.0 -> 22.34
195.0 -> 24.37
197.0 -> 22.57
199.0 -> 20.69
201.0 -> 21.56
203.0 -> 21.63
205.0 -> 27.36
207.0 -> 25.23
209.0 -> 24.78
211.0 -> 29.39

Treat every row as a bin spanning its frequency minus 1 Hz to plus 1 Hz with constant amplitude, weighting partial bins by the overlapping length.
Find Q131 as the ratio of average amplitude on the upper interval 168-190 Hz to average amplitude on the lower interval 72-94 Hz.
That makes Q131 0.73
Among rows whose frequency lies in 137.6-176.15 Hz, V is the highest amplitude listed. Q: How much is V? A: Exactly 29.08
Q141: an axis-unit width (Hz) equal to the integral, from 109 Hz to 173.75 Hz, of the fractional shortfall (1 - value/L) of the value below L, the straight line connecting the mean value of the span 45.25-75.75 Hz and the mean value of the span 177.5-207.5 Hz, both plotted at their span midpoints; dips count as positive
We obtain -3.0 Hz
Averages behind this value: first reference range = 30.3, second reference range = 23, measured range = 27.1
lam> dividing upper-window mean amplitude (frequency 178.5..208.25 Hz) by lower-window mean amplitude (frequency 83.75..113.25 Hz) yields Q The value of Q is 0.76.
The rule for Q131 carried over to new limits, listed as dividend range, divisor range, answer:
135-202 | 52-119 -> 0.80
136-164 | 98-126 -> 0.88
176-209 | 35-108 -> 0.76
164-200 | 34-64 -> 0.78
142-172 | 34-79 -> 0.85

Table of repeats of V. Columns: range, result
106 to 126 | 32.66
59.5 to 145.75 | 34.7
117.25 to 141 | 30.83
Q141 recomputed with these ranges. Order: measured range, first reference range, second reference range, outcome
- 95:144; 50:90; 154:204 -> -2.7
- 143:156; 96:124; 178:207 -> 0.3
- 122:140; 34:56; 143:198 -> -2.0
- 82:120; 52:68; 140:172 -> -2.6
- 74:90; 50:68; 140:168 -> -1.4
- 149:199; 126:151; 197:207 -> 2.7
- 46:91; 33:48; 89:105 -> -3.0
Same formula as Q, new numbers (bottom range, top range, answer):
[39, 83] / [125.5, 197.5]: 0.83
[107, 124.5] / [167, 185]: 0.77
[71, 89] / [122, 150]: 0.88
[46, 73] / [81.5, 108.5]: 1.01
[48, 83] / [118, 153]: 0.90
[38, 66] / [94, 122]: 1.00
